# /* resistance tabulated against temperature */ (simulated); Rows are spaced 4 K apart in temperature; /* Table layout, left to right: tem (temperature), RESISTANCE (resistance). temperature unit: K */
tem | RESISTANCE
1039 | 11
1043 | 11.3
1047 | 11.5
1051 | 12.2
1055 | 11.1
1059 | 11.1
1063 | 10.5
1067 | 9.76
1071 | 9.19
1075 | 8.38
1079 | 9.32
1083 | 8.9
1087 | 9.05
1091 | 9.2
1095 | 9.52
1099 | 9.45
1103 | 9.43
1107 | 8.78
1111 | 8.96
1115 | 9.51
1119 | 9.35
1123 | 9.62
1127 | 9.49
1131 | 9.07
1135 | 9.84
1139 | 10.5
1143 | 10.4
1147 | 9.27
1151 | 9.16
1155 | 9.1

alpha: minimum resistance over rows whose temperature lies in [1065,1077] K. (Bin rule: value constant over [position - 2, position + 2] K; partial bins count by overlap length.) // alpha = 8.38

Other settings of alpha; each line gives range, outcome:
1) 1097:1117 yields 8.78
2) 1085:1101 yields 9.05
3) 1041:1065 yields 10.5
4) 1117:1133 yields 9.07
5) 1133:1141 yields 9.84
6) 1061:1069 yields 9.76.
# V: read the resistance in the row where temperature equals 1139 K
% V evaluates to 10.5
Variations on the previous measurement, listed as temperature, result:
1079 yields 9.32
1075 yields 8.38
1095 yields 9.52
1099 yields 9.45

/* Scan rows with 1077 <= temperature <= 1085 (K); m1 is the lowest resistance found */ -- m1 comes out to 8.9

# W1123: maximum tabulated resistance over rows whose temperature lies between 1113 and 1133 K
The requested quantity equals 9.62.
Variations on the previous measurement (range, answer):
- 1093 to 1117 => 9.52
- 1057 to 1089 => 11.1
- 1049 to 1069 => 12.2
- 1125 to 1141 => 10.5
